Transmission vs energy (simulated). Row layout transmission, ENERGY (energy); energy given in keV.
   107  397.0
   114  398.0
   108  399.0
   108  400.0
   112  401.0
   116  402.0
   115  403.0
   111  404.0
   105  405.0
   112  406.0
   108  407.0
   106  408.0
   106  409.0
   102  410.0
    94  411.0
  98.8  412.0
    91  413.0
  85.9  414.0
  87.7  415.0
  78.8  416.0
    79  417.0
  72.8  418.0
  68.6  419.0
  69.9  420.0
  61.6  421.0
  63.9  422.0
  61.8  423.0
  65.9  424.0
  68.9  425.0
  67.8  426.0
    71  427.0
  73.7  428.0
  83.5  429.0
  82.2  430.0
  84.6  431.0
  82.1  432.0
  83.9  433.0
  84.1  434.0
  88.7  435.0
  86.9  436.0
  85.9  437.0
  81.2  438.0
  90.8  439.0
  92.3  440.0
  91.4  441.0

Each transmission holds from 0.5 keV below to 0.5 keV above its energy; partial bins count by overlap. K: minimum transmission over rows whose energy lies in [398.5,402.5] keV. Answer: 108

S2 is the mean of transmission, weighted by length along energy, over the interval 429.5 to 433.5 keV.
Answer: 83.2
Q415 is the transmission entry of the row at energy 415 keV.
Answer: 87.7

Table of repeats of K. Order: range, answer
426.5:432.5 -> 71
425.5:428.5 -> 67.8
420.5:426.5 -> 61.6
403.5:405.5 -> 105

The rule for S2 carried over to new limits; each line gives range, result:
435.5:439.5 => 86.2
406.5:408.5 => 107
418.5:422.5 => 66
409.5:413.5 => 96.5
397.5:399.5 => 111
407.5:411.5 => 102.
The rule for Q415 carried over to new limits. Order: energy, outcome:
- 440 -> 92.3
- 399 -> 108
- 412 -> 98.8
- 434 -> 84.1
